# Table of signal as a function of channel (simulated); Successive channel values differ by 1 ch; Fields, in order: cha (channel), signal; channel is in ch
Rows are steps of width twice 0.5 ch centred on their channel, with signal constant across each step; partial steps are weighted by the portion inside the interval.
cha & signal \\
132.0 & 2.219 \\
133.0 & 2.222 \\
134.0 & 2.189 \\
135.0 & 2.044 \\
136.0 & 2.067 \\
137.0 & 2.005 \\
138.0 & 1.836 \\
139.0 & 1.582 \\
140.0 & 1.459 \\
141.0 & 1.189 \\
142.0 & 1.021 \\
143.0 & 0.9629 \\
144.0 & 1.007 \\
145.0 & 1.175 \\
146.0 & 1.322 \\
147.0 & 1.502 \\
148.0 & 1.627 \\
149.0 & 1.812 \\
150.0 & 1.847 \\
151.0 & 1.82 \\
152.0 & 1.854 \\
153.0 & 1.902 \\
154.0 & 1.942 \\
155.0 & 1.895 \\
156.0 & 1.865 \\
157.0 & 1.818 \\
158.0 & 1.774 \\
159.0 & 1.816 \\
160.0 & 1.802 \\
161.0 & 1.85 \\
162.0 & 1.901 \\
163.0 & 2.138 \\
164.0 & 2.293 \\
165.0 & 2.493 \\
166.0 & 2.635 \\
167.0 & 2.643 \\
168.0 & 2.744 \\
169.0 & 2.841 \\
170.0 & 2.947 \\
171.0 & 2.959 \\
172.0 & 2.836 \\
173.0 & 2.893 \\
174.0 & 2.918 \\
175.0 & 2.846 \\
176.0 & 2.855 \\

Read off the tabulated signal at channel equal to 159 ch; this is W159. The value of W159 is 1.816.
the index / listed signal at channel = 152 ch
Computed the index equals 1.854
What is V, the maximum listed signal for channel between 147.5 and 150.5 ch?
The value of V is 1.847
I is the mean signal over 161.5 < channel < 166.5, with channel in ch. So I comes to 2.29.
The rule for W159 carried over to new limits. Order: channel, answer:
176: 2.855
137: 2.005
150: 1.847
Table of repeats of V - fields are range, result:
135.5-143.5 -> 2.067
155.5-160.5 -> 1.865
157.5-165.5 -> 2.493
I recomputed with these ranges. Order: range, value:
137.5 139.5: 1.71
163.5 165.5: 2.39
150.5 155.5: 1.88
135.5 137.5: 2.04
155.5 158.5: 1.82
